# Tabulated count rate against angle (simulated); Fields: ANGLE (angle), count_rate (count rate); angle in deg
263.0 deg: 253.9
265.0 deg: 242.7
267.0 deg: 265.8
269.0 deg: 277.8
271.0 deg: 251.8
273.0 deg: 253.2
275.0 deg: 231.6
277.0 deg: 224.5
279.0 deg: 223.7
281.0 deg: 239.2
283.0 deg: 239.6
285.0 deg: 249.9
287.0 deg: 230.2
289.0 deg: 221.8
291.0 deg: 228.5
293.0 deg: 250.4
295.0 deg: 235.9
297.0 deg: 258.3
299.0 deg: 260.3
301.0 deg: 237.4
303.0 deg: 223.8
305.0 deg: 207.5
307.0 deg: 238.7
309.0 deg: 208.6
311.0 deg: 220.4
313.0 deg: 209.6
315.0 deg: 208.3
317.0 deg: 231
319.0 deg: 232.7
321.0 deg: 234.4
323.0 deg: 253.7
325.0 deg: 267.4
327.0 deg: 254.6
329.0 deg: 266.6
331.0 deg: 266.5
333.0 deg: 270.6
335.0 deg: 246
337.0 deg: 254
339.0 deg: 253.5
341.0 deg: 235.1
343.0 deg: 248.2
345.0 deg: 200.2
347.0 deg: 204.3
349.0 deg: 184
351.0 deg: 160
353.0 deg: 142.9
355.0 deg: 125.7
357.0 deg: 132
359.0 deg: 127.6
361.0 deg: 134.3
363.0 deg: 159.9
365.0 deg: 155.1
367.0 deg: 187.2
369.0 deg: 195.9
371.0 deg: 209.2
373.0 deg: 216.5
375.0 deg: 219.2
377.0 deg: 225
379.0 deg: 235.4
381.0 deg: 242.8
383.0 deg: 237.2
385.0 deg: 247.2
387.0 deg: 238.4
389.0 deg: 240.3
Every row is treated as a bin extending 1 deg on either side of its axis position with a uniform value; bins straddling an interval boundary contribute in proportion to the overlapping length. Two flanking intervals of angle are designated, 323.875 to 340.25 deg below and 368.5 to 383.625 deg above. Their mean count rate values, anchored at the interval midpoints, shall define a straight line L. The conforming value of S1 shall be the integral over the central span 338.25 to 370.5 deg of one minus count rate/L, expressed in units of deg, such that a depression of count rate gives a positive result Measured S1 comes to 8.54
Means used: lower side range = 259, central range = 178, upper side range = 223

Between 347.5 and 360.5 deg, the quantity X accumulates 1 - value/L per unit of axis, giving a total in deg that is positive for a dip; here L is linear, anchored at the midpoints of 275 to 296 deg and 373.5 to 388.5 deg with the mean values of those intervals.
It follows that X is 4.8 deg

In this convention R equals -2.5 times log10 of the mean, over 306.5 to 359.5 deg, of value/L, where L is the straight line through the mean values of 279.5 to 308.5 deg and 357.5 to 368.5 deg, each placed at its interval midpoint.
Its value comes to -0.149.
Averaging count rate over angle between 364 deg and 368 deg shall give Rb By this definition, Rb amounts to 171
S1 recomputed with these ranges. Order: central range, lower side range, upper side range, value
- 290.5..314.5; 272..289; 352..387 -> -0.7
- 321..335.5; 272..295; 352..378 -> -4.3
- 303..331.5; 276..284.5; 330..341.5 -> 1.5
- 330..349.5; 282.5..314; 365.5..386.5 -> -1.0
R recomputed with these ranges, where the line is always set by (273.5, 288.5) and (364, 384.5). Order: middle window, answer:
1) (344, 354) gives 0.22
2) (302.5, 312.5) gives 0.04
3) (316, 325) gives -0.07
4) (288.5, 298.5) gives -0.04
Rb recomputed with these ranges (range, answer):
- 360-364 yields 147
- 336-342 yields 248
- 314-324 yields 232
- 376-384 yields 235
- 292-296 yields 243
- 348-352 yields 172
